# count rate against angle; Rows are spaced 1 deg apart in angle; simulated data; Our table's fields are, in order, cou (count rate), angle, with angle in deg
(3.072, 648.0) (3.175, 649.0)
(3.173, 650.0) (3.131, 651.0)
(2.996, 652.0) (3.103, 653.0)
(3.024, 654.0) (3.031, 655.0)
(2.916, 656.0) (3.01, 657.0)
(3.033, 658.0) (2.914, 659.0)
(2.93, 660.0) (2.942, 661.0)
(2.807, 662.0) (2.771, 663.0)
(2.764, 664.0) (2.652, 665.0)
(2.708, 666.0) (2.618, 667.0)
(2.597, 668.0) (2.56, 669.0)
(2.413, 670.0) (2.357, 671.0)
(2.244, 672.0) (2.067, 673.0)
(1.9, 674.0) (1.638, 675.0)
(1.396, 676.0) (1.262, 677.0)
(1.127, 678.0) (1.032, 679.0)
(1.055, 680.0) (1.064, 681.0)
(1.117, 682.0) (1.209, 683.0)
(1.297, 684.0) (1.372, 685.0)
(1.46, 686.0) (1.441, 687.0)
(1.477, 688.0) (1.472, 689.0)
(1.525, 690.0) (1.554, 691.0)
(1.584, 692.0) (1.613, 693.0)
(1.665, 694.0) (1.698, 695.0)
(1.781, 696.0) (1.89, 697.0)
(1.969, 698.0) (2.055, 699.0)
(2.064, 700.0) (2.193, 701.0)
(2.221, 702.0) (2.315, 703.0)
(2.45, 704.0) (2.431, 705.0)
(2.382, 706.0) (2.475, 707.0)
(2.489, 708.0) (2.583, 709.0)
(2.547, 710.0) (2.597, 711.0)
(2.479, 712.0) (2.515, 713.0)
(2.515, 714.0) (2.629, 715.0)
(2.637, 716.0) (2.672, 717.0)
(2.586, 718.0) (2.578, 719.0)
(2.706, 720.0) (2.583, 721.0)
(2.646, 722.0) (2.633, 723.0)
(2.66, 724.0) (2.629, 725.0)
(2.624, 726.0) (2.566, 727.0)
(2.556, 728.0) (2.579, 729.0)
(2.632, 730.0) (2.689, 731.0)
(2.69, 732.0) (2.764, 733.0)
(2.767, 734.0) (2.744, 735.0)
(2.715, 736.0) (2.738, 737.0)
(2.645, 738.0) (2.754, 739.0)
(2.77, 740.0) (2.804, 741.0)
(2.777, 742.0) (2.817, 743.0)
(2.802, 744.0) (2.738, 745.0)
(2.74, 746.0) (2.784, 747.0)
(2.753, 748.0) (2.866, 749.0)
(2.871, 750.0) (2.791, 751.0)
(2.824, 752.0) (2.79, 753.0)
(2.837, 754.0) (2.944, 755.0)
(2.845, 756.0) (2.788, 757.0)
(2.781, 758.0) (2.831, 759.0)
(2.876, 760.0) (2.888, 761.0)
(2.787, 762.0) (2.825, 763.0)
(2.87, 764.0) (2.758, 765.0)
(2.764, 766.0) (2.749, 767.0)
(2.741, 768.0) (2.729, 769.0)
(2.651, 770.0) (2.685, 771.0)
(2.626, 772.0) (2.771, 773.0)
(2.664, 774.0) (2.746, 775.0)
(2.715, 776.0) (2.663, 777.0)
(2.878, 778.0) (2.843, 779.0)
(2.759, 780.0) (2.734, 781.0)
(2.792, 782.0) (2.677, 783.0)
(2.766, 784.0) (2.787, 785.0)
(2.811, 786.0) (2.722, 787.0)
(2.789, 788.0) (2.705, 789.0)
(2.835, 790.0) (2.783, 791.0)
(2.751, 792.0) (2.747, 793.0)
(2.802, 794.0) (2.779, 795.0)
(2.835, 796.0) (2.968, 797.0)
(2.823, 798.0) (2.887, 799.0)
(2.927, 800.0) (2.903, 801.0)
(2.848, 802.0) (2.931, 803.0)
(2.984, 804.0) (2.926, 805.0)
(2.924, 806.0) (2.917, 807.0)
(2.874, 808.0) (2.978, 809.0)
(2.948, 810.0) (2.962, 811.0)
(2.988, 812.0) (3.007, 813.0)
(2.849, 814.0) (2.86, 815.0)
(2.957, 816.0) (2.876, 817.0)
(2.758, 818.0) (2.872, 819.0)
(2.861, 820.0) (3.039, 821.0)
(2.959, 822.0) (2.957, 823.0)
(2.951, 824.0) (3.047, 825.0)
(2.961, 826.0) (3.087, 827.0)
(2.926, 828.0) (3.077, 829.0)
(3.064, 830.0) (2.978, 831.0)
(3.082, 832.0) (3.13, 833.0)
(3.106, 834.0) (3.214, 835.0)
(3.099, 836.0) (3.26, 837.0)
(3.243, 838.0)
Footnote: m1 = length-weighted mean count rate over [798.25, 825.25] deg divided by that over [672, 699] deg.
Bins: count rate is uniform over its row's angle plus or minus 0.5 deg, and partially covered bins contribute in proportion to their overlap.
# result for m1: 1.9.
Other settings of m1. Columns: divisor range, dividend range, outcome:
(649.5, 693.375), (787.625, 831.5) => 1.35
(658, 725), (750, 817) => 1.32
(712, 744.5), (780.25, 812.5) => 1.07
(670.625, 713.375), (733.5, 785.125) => 1.51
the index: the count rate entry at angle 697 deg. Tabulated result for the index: 1.89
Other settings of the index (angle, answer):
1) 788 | 2.789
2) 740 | 2.77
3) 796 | 2.835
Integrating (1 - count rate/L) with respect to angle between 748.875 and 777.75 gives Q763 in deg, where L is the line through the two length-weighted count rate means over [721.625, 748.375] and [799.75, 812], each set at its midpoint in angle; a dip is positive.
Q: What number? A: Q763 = 0.12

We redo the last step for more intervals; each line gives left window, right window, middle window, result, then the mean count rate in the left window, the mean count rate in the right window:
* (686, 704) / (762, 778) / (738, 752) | -2.08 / 1.8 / 2.74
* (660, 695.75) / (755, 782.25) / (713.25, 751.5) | -4.63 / 1.86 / 2.77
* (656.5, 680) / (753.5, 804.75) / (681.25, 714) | 6.83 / 2.31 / 2.8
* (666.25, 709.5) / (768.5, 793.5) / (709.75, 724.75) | -3.32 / 1.84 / 2.75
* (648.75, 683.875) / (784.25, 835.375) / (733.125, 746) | -0.58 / 2.35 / 2.92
